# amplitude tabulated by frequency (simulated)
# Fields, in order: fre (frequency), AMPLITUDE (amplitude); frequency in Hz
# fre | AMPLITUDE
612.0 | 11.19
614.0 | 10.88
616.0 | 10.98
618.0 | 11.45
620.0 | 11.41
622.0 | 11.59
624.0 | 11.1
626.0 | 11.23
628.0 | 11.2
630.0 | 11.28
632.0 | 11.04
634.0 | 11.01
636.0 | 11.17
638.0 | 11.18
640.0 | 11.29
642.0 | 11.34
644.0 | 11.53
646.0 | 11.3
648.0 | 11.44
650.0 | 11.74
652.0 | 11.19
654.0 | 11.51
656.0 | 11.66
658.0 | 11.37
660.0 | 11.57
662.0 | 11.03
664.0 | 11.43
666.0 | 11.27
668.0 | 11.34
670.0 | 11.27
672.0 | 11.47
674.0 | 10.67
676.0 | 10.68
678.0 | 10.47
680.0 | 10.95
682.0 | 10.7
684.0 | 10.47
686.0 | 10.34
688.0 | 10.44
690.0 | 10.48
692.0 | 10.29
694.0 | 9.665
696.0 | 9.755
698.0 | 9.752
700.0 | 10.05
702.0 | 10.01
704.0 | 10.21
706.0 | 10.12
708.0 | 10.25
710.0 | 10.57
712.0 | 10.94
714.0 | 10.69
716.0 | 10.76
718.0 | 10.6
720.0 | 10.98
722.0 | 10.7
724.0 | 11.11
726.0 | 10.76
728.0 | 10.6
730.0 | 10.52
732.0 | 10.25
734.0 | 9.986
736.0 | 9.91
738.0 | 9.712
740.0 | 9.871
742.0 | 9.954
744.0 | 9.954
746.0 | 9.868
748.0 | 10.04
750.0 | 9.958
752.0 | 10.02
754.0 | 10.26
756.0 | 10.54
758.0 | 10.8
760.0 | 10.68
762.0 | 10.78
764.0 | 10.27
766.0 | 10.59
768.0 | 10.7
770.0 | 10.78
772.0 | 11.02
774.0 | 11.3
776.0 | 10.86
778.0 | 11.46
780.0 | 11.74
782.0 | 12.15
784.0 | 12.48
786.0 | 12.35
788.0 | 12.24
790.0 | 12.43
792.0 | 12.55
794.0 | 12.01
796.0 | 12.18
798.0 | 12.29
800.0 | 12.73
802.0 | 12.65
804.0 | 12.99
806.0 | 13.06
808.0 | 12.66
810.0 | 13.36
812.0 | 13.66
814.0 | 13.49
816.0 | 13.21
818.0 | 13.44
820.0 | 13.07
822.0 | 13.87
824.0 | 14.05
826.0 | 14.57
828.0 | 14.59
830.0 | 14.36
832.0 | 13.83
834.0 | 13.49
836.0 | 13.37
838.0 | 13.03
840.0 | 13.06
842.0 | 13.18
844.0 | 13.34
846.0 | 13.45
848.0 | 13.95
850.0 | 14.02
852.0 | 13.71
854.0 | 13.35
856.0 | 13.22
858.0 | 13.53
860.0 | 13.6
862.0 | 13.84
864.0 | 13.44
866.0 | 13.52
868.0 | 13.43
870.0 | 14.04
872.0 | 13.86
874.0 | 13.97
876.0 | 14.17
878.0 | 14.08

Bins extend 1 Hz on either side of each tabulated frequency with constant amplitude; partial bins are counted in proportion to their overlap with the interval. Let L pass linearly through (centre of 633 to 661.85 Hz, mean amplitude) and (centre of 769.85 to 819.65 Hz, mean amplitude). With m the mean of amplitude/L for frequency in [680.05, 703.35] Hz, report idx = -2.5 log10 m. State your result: 0.15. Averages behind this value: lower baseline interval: 11.4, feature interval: 10.2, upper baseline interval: 12.4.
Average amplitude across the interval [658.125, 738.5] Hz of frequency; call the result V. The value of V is 10.6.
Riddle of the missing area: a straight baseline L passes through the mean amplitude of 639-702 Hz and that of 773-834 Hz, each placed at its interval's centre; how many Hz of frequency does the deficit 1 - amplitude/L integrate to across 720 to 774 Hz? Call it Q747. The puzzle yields 7.32 Hz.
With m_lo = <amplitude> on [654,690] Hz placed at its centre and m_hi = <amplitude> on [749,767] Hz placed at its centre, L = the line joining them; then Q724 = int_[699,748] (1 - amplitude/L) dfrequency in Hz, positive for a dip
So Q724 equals 1.5 Hz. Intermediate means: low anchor 11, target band 10.3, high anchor 10.4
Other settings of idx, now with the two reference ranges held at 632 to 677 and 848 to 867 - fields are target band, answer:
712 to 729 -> 0.119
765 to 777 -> 0.161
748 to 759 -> 0.204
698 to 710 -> 0.170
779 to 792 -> 0.046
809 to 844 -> -0.030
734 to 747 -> 0.234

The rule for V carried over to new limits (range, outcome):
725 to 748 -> 10.1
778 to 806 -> 12.4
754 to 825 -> 12.1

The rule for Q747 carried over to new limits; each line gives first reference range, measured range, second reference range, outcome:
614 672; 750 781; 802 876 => 4.79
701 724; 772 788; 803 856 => 0.70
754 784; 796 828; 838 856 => -2.37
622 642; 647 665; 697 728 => -0.73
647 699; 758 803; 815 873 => 3.54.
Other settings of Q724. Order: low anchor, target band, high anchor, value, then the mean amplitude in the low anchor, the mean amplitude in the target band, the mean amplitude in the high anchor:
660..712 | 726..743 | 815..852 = 2.1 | 10.6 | 10.1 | 13.7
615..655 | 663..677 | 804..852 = 0.7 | 11.3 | 11.2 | 13.6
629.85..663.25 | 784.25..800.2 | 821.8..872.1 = 0.9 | 11.3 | 12.3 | 13.7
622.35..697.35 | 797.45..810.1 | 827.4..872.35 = 0.2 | 11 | 12.8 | 13.6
